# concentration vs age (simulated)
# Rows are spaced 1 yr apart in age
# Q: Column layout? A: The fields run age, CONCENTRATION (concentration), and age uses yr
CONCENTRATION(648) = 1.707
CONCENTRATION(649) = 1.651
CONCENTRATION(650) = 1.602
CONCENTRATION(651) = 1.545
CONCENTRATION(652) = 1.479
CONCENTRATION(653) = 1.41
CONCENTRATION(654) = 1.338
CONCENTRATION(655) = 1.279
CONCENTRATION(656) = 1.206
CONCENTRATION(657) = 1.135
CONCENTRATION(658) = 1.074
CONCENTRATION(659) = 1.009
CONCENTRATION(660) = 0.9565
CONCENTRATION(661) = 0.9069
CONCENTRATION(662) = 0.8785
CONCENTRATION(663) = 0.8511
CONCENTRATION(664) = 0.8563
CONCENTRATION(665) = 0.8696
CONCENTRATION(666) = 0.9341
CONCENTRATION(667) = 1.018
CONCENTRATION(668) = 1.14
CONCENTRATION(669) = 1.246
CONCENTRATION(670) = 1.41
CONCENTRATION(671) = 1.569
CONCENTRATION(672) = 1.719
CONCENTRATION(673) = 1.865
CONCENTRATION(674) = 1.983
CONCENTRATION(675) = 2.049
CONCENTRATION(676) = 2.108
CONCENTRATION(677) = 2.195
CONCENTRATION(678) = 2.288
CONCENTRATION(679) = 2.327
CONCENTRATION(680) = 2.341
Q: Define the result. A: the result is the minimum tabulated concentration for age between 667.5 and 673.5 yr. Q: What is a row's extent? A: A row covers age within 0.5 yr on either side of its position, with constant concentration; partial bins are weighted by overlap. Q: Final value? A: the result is 1.14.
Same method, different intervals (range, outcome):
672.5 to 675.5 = 1.865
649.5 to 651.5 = 1.545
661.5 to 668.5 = 0.8511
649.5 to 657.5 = 1.135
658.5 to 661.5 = 0.9069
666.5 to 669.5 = 1.018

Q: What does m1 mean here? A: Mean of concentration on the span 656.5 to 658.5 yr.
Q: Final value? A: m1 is 1.1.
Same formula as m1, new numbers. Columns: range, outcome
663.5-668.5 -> 0.964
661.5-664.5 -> 0.862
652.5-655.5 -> 1.34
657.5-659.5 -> 1.04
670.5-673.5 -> 1.72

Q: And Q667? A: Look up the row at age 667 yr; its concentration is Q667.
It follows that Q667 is 1.018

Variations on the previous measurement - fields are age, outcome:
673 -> 1.865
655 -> 1.279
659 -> 1.009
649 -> 1.651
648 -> 1.707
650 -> 1.602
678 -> 2.288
